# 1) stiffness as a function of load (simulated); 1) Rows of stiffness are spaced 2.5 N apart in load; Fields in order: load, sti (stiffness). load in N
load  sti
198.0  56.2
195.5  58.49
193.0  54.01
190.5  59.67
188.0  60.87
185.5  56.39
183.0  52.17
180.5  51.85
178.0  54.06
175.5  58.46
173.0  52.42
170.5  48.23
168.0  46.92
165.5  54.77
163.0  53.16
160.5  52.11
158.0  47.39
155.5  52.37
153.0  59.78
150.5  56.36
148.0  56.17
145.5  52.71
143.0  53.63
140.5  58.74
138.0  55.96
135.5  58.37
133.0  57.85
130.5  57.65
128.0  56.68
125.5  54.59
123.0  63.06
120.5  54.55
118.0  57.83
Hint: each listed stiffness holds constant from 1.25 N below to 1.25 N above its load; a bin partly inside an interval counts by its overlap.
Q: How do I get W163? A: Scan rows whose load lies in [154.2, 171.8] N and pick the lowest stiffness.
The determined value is 46.92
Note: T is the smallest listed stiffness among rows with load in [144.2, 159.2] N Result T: 47.39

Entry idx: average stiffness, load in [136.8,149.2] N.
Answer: 55.4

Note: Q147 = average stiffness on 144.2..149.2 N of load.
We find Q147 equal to 54.4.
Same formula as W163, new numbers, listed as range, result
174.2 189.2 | 51.85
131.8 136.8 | 57.85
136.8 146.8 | 52.71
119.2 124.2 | 54.55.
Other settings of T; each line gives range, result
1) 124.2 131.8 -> 54.59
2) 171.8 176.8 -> 52.42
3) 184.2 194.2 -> 54.01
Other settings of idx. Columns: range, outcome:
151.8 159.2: 53.2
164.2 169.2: 50.9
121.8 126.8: 58.8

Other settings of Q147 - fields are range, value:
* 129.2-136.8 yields 57.9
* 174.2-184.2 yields 54.1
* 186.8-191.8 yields 60.2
